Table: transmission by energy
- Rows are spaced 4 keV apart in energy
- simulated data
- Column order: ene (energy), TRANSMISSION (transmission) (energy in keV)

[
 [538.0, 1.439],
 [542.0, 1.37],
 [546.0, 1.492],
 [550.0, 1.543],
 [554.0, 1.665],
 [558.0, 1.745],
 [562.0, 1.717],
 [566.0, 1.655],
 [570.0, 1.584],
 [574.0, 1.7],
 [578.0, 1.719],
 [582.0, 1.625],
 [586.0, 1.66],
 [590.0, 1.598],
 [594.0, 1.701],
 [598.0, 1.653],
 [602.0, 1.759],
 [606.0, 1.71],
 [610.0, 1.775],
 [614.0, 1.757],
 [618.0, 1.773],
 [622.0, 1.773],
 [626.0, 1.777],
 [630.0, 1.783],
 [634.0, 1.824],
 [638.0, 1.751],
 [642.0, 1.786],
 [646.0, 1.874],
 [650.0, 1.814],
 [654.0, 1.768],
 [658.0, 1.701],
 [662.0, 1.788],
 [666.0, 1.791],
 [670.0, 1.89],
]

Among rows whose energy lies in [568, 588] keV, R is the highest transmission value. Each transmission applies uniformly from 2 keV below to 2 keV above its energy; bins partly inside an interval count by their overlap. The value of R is 1.719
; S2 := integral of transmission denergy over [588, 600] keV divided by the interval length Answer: 1.65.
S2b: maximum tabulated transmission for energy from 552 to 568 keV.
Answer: 1.745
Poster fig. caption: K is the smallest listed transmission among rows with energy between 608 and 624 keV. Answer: 1.757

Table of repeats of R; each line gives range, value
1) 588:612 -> 1.775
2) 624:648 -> 1.874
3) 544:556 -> 1.665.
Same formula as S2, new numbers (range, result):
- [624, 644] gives 1.78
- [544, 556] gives 1.57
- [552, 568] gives 1.7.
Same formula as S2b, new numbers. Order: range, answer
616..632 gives 1.783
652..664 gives 1.788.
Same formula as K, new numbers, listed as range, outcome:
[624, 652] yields 1.751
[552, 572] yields 1.584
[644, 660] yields 1.701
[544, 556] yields 1.492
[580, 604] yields 1.598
